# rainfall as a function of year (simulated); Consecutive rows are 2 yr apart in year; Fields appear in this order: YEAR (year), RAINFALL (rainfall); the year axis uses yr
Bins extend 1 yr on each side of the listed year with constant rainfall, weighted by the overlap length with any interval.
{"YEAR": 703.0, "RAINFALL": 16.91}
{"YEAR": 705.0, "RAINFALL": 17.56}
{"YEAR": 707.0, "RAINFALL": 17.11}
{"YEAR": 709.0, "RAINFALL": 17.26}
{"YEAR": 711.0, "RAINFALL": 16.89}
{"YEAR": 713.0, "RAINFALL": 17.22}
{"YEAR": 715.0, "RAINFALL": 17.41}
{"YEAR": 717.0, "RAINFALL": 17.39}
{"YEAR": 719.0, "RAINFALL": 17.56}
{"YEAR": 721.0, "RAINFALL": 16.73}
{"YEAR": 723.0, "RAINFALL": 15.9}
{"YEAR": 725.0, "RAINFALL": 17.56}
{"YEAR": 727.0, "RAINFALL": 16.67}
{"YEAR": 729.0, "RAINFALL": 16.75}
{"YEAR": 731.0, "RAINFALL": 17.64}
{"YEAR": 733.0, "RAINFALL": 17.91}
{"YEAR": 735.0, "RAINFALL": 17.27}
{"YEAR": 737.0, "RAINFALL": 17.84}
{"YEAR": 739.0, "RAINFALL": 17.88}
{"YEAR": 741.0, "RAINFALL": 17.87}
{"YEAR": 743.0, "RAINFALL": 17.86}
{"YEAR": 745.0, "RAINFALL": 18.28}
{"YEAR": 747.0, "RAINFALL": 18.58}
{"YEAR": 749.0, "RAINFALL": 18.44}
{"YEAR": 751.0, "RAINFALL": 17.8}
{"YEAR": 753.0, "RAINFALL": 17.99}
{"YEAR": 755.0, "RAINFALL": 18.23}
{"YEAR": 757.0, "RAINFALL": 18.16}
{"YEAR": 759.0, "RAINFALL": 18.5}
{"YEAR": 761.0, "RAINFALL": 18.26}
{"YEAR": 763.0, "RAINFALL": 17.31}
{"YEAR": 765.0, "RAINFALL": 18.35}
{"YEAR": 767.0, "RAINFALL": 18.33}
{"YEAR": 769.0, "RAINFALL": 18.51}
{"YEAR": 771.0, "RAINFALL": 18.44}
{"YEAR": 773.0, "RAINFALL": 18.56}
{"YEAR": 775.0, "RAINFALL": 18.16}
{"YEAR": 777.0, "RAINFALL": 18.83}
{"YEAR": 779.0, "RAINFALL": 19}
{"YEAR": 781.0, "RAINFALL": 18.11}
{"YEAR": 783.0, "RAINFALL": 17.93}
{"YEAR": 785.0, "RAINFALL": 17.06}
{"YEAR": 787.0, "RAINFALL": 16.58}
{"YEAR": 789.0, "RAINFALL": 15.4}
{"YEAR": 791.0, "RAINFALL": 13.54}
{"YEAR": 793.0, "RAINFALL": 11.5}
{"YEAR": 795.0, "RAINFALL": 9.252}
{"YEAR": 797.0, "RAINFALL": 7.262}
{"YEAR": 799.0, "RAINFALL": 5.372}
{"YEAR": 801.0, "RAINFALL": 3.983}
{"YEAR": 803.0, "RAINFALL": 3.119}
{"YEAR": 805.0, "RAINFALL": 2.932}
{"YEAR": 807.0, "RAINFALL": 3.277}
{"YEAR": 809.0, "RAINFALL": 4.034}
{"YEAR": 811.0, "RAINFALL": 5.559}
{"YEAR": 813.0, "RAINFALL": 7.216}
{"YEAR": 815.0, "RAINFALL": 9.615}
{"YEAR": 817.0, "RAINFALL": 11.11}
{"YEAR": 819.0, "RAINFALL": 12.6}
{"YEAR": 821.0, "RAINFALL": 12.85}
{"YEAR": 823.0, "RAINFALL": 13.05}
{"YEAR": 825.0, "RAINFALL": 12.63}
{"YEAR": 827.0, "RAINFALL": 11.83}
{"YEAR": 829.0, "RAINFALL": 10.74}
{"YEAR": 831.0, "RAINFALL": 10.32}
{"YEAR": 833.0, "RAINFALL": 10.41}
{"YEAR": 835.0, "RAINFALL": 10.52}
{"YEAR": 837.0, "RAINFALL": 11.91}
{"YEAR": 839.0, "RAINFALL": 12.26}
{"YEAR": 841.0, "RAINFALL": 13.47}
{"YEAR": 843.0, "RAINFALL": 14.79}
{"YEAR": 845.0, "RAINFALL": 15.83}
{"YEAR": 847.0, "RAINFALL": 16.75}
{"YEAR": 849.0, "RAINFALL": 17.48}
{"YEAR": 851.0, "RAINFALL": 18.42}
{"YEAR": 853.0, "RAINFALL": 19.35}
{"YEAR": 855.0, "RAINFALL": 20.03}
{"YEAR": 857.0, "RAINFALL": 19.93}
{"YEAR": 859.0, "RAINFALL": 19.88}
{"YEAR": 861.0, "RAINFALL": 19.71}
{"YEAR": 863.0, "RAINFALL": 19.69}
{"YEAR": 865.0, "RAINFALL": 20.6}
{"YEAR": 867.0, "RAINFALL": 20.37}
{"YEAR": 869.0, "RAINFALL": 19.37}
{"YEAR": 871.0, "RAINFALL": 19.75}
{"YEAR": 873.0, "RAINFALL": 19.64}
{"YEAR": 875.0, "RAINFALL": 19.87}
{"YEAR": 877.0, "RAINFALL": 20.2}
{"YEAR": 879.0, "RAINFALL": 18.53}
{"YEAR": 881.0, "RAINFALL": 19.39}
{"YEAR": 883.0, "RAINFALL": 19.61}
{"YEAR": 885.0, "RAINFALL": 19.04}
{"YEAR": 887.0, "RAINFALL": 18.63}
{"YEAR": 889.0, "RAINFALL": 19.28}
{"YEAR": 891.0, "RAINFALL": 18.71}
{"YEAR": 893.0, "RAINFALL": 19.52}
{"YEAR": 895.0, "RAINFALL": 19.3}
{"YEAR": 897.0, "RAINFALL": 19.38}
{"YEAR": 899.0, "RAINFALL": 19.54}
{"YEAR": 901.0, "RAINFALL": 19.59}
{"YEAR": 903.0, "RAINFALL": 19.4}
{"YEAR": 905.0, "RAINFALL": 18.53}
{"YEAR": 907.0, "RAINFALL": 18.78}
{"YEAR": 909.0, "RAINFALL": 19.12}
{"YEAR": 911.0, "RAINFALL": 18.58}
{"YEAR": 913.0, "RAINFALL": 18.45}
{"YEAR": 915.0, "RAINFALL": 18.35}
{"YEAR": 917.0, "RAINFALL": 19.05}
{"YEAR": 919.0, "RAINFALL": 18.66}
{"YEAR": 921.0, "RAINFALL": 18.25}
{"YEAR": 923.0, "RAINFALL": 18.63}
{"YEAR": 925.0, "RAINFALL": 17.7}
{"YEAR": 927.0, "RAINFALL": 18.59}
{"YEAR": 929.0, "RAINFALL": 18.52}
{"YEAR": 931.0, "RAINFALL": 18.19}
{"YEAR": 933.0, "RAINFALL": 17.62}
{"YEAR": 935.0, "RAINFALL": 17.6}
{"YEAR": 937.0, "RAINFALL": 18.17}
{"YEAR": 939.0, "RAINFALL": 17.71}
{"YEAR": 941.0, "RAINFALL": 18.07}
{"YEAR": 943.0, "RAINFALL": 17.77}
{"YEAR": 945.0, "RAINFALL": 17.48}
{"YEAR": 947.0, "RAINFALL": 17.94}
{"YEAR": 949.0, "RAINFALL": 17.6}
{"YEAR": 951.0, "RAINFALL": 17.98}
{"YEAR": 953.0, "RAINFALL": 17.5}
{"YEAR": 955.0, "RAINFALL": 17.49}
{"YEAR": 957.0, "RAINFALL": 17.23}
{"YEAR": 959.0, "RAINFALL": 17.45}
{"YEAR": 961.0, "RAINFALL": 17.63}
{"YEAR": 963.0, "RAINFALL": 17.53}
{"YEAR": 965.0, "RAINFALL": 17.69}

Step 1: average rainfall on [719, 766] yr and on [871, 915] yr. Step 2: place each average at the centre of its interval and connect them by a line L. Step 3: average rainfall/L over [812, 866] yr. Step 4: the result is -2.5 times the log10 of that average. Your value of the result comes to 0.27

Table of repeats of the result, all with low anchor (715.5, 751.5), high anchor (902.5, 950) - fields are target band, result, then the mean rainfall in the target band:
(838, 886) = -0.03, 18.5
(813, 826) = 0.47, 11.6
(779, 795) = 0.14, 15.5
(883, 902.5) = -0.06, 19.2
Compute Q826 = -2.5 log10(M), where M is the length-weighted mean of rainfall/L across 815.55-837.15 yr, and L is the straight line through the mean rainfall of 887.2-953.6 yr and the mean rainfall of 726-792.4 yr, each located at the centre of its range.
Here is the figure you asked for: 0.48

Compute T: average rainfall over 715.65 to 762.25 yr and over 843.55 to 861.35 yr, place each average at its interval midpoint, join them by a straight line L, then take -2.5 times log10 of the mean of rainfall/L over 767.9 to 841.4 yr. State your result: 0.46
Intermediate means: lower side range 17.7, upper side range 18.5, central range 11.8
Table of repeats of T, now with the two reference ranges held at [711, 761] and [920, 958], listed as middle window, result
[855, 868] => -0.128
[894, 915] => -0.069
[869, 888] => -0.092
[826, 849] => 0.353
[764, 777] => -0.045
